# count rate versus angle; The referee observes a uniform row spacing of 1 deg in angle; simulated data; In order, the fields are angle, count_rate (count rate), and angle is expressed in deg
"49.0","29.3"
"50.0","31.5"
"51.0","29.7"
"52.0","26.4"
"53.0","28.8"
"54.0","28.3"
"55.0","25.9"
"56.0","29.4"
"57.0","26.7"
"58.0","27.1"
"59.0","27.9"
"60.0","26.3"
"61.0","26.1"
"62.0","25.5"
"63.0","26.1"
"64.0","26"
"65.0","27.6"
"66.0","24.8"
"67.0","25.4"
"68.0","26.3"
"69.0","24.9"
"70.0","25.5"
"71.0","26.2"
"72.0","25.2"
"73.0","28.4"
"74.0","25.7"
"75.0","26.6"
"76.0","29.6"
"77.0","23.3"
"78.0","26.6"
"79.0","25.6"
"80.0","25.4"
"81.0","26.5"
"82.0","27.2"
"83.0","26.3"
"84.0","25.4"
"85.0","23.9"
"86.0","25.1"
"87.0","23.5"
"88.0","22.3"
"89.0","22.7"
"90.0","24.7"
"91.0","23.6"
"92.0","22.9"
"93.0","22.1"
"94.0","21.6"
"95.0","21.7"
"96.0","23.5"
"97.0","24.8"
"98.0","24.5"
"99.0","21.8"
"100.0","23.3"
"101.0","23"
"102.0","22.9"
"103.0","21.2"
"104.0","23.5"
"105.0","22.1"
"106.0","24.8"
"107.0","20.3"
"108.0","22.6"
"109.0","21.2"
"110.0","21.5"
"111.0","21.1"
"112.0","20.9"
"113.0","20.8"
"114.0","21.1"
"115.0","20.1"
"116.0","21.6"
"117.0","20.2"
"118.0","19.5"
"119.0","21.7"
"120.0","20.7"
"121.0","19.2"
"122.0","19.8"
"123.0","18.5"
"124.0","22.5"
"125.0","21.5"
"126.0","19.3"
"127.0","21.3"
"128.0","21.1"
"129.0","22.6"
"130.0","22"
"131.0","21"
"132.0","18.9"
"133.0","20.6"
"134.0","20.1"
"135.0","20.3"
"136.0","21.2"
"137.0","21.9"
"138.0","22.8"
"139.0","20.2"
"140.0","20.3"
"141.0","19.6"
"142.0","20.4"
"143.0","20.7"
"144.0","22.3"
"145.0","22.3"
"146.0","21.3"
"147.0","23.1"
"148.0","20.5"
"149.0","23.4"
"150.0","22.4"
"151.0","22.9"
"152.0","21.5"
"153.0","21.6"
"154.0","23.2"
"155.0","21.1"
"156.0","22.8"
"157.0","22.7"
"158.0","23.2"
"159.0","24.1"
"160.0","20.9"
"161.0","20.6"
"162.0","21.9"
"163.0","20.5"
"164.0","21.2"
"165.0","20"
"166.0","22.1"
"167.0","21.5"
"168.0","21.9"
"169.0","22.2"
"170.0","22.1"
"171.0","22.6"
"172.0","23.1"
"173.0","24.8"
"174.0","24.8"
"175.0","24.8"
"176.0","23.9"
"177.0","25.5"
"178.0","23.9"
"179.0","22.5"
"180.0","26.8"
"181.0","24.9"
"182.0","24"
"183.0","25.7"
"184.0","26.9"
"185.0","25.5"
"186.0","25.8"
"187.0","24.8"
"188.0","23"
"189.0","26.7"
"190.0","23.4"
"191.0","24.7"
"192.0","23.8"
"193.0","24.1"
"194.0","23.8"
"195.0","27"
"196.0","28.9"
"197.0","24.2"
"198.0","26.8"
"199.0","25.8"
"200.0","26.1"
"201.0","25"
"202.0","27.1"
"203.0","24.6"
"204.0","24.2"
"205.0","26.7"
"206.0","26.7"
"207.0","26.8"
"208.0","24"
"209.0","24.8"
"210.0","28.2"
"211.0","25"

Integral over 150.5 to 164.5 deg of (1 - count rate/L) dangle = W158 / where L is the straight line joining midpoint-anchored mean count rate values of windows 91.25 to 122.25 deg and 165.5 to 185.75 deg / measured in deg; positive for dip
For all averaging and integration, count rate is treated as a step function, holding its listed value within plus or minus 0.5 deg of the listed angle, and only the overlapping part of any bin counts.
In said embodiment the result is 0.8 deg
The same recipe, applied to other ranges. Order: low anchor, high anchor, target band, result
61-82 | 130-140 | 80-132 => 2.1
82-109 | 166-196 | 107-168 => 6.5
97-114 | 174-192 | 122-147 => 2.4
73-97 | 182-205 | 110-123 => 2.3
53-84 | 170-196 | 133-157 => 3.5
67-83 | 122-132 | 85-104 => 0.9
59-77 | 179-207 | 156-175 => 2.4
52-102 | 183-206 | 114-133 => 3.5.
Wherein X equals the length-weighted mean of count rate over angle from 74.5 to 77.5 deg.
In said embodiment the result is 26.5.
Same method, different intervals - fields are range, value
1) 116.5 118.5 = 19.9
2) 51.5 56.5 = 27.8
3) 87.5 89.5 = 22.5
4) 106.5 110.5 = 21.4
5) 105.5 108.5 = 22.6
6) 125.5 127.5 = 20.3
